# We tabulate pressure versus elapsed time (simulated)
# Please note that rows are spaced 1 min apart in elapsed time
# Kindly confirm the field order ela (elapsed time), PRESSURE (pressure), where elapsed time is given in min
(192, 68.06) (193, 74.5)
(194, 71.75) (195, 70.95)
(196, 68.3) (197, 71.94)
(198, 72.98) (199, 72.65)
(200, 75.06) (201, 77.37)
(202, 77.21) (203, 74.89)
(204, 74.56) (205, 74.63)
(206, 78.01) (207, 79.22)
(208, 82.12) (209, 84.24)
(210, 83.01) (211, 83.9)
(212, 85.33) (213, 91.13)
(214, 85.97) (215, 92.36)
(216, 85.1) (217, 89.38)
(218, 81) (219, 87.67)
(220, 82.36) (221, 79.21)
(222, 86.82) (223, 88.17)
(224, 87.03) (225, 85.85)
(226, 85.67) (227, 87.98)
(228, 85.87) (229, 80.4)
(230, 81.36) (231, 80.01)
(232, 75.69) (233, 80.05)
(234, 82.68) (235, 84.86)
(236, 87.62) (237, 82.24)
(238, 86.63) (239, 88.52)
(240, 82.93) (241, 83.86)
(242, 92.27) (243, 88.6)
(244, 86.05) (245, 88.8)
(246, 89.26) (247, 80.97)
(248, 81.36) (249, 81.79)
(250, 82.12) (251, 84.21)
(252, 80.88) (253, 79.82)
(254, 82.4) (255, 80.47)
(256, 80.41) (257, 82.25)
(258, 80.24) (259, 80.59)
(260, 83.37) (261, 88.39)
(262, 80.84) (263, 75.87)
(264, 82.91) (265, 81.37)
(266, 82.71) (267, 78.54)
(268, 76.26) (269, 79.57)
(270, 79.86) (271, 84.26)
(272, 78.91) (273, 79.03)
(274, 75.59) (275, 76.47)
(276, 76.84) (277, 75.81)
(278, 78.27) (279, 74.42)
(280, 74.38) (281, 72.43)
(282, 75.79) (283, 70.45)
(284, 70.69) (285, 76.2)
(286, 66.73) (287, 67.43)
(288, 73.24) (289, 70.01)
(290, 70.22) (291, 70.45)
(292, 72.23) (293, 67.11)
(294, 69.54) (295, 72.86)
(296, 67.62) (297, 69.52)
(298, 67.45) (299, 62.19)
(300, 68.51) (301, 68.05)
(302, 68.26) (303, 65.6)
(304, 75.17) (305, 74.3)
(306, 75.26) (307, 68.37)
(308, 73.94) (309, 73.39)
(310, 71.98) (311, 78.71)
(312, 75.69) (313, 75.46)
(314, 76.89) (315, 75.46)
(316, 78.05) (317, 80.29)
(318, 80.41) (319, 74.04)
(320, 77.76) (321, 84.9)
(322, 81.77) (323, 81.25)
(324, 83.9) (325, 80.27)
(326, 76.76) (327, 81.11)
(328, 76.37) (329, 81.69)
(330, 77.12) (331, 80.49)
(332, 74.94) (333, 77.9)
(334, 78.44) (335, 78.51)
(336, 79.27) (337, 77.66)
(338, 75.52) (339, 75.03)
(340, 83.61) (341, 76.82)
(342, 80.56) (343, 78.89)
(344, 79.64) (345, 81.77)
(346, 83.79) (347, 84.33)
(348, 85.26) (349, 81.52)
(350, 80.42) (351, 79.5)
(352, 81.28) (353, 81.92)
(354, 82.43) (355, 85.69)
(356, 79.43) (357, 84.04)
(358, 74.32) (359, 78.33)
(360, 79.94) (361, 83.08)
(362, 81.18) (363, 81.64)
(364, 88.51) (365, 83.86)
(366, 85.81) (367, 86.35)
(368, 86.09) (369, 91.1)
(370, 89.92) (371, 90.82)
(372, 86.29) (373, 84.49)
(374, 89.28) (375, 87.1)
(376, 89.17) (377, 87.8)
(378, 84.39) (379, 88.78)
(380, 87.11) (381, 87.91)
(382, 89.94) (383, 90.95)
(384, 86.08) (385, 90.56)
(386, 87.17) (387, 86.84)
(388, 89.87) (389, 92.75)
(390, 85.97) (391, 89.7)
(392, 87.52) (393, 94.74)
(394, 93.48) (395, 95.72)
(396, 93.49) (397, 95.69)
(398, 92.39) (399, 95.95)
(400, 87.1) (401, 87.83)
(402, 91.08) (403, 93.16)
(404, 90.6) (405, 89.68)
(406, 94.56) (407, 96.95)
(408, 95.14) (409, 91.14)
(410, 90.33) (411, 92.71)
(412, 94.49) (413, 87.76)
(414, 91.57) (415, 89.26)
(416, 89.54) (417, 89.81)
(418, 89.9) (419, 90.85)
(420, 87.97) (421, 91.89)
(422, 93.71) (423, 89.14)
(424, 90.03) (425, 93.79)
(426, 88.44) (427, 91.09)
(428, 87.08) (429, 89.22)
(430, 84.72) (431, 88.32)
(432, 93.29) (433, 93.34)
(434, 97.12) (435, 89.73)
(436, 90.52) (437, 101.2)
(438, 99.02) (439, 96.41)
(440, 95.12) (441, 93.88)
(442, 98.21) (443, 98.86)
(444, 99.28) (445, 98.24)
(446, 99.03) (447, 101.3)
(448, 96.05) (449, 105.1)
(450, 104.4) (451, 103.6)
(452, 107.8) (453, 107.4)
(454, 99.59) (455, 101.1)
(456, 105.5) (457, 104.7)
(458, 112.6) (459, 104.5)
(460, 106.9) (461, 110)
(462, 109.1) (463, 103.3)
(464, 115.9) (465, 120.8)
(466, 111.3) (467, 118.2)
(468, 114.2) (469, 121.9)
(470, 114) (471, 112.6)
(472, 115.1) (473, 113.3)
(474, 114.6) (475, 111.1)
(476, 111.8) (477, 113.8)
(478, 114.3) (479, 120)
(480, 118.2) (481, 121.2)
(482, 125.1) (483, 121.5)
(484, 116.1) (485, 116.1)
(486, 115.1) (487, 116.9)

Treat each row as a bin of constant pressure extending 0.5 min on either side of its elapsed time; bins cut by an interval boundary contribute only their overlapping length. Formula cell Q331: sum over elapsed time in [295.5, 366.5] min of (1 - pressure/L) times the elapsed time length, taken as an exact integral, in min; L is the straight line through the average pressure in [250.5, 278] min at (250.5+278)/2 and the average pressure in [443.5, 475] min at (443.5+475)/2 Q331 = 9.4 min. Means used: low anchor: 80.3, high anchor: 108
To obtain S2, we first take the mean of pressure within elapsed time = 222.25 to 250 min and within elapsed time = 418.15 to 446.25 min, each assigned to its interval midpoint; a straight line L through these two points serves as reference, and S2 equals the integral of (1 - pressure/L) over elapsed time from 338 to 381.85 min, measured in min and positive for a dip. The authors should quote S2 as 3.1 min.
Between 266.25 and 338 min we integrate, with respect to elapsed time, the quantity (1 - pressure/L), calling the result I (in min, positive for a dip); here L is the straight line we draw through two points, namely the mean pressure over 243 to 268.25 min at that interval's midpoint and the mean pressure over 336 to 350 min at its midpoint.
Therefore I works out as 5.4 min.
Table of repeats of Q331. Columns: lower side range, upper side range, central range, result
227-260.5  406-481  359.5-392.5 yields 2.7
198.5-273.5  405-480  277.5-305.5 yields 5.3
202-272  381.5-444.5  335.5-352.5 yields 1.6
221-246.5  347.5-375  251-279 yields 1.6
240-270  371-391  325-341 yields 1.4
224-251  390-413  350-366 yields 1.5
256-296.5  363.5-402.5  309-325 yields 0.5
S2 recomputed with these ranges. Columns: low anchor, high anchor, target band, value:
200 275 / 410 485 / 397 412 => 0.91 min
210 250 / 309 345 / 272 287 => 1.33 min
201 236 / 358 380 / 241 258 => -0.04 min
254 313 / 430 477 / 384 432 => 2.79 min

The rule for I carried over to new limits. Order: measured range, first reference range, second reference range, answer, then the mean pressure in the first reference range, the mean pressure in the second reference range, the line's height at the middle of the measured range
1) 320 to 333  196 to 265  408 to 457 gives 1.3 min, 82.5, 94.9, 88.4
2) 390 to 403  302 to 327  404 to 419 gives -0.4 min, 76.6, 91.6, 89.3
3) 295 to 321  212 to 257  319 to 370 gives 2.9 min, 84.5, 81.1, 82.2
